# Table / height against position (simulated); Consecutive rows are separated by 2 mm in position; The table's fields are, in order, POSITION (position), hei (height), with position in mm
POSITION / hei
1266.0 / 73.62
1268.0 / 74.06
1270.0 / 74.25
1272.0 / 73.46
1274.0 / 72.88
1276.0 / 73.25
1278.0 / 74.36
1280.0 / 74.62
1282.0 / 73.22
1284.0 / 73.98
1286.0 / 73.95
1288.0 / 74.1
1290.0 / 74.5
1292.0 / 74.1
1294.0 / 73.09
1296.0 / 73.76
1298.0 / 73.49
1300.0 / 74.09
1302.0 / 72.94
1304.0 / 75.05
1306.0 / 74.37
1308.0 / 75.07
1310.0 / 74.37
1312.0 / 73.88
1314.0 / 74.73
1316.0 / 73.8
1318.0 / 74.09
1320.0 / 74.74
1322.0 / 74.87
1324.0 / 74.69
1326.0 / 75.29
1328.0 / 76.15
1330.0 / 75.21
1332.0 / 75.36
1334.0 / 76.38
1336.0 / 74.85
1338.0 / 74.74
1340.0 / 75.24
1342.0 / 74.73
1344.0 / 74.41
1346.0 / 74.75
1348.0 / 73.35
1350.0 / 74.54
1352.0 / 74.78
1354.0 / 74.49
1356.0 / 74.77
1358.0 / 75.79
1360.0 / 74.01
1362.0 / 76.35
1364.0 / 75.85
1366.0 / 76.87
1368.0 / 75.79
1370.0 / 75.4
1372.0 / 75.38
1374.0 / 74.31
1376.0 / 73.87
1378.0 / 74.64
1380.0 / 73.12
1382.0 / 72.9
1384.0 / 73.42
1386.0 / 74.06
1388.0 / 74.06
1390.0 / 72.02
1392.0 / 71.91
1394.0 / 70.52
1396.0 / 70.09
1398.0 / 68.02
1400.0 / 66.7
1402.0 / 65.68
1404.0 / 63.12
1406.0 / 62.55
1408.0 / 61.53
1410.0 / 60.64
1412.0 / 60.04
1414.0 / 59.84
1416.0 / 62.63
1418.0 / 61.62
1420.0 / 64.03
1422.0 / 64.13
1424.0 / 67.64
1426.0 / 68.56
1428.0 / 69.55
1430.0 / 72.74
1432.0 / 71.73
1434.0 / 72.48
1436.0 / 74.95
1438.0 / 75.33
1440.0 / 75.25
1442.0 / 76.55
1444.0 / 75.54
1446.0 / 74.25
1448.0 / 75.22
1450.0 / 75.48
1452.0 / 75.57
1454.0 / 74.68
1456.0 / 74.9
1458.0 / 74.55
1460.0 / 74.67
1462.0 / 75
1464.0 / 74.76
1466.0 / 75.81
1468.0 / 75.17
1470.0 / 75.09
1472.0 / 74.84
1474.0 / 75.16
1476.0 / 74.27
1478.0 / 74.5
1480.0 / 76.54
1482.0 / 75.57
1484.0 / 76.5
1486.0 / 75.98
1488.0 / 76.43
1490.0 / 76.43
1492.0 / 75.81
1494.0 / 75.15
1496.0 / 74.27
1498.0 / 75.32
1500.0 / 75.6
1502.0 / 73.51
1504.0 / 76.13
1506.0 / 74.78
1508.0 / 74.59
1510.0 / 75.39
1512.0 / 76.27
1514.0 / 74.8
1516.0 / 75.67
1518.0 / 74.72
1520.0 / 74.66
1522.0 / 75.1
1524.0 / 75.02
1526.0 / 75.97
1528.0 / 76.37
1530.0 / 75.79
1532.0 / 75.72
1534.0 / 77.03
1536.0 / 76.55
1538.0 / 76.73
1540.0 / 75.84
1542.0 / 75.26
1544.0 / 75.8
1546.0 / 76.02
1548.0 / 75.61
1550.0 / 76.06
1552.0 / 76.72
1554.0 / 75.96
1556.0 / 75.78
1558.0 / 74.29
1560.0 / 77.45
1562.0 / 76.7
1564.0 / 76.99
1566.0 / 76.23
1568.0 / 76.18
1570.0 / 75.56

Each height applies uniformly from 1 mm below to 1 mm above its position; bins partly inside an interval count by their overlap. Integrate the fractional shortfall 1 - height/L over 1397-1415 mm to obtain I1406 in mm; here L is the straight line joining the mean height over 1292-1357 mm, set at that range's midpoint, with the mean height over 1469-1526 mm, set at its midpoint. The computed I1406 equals 2.8 mm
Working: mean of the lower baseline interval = 74.6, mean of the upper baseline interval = 75.3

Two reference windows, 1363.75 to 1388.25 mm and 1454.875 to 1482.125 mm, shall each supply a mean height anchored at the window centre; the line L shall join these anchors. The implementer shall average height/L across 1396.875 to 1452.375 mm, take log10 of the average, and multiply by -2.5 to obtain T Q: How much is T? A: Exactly 0.10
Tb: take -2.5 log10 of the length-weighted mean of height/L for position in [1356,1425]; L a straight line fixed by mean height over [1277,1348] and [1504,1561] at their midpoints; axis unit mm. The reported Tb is 0.08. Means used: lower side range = 74.5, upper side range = 75.7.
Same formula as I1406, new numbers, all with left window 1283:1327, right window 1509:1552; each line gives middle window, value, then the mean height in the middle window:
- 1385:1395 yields 0.3 mm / 72.5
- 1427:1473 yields 0.4 mm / 74.5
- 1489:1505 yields 0.1 mm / 75.3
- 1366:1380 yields 0.0 mm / 74.9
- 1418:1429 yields 1.3 mm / 66.3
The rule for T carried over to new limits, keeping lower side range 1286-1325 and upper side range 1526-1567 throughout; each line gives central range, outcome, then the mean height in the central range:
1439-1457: 0.00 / 75.3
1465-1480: 0.01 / 75.1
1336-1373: -0.01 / 75.1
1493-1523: 0.01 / 75.1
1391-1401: 0.08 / 69.4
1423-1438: 0.06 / 71.4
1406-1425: 0.20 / 62.5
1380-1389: 0.02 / 73.6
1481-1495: 0.00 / 76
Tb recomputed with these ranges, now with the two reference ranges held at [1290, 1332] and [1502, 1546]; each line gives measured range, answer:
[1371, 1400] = 0.034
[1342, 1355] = 0.003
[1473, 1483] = 0.002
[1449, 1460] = 0.003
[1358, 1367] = -0.015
